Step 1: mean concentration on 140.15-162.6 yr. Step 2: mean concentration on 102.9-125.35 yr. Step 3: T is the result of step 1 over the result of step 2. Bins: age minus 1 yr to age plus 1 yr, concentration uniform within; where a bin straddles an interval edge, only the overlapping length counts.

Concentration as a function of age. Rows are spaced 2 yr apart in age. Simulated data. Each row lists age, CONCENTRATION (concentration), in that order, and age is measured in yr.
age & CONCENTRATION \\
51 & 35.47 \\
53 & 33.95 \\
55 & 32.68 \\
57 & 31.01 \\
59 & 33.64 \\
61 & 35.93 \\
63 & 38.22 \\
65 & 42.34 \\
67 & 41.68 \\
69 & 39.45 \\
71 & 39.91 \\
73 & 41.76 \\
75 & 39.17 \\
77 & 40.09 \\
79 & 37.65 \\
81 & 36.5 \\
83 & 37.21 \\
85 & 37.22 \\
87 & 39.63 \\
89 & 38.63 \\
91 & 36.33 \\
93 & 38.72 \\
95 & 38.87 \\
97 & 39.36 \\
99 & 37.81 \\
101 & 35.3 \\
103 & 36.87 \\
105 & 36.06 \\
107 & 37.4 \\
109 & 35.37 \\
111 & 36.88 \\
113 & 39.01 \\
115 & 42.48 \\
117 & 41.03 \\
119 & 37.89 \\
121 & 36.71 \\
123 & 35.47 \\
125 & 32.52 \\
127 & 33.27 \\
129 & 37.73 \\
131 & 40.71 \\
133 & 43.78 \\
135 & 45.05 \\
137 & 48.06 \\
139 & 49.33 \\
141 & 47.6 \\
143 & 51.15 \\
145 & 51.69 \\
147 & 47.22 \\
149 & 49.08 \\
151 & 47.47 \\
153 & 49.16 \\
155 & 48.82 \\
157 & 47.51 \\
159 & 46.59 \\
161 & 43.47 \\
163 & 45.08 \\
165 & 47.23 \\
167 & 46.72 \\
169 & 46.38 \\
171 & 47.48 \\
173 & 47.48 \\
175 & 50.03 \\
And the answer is 1.28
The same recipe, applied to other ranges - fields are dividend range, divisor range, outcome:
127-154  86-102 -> 1.22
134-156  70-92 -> 1.26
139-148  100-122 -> 1.31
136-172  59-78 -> 1.21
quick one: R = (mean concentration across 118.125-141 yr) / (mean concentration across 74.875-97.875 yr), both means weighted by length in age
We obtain 1.06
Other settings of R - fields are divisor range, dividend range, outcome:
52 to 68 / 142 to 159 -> 1.35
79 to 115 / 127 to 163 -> 1.23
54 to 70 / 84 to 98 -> 1.04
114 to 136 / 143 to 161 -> 1.25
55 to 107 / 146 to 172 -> 1.24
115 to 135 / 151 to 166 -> 1.22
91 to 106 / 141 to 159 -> 1.30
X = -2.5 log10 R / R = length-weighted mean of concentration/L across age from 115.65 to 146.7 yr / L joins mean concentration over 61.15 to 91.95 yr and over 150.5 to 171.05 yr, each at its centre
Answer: 0.048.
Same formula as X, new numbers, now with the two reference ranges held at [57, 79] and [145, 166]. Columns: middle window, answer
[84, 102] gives 0.09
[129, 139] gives 0.03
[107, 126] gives 0.16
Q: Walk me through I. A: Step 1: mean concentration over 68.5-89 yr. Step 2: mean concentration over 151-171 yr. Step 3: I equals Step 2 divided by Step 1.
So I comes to 1.21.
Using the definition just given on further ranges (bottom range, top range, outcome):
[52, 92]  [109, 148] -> 1.11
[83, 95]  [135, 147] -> 1.29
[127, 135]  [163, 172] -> 1.16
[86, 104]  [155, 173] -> 1.23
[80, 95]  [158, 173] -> 1.22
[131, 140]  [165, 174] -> 1.02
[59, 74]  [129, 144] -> 1.16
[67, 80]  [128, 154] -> 1.17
